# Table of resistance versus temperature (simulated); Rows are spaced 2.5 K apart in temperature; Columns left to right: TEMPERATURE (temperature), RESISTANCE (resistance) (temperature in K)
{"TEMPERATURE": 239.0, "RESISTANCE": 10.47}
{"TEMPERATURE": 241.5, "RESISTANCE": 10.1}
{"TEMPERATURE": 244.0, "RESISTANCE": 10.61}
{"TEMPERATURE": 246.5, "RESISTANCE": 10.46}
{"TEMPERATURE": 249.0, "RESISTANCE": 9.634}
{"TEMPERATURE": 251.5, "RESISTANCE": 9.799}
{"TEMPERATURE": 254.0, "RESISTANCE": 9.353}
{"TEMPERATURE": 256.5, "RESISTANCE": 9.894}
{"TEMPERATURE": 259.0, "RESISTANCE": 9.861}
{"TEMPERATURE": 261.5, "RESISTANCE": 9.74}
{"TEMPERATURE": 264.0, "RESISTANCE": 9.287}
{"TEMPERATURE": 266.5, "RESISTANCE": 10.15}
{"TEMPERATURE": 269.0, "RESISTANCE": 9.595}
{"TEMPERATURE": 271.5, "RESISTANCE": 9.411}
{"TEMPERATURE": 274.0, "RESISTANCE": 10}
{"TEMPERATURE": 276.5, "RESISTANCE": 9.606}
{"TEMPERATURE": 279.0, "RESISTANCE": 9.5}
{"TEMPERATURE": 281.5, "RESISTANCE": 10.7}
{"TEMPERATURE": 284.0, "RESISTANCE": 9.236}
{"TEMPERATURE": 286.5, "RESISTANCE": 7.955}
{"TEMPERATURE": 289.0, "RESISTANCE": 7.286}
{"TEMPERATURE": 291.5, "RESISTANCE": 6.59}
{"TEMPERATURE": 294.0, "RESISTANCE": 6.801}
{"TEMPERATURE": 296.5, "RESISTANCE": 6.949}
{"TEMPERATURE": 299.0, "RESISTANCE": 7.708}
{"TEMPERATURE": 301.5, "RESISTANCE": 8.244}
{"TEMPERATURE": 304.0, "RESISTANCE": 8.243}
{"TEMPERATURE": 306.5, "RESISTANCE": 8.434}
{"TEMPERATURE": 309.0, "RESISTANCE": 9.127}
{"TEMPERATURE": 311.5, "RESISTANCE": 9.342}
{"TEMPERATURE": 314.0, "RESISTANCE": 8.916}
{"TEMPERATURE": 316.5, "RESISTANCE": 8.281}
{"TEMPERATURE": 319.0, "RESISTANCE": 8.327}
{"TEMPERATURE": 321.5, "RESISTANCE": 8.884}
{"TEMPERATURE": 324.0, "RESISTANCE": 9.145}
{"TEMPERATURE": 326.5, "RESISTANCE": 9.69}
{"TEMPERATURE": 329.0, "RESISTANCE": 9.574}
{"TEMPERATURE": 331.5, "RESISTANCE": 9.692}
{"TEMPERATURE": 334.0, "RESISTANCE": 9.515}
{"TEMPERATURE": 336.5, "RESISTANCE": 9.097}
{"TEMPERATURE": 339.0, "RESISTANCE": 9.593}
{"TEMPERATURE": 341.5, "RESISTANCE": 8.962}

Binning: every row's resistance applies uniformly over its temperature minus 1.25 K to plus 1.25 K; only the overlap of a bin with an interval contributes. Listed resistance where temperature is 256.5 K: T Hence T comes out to 9.894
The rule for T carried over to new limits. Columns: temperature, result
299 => 7.708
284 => 9.236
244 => 10.61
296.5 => 6.949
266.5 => 10.15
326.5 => 9.69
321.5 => 8.884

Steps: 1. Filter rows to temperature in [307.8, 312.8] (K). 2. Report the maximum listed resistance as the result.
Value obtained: 9.342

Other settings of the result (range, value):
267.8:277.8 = 10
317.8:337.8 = 9.692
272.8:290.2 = 10.7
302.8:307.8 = 8.434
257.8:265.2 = 9.861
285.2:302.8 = 8.244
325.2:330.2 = 9.69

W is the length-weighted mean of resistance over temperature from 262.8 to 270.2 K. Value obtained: 9.68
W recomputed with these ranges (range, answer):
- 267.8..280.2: 9.62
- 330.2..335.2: 9.6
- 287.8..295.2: 6.89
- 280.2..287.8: 9.29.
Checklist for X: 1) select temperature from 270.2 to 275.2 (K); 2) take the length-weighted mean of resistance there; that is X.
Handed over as 9.7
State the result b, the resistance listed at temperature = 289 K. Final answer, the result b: 7.286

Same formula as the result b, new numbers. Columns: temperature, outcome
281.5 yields 10.7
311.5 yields 9.342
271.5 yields 9.411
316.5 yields 8.281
